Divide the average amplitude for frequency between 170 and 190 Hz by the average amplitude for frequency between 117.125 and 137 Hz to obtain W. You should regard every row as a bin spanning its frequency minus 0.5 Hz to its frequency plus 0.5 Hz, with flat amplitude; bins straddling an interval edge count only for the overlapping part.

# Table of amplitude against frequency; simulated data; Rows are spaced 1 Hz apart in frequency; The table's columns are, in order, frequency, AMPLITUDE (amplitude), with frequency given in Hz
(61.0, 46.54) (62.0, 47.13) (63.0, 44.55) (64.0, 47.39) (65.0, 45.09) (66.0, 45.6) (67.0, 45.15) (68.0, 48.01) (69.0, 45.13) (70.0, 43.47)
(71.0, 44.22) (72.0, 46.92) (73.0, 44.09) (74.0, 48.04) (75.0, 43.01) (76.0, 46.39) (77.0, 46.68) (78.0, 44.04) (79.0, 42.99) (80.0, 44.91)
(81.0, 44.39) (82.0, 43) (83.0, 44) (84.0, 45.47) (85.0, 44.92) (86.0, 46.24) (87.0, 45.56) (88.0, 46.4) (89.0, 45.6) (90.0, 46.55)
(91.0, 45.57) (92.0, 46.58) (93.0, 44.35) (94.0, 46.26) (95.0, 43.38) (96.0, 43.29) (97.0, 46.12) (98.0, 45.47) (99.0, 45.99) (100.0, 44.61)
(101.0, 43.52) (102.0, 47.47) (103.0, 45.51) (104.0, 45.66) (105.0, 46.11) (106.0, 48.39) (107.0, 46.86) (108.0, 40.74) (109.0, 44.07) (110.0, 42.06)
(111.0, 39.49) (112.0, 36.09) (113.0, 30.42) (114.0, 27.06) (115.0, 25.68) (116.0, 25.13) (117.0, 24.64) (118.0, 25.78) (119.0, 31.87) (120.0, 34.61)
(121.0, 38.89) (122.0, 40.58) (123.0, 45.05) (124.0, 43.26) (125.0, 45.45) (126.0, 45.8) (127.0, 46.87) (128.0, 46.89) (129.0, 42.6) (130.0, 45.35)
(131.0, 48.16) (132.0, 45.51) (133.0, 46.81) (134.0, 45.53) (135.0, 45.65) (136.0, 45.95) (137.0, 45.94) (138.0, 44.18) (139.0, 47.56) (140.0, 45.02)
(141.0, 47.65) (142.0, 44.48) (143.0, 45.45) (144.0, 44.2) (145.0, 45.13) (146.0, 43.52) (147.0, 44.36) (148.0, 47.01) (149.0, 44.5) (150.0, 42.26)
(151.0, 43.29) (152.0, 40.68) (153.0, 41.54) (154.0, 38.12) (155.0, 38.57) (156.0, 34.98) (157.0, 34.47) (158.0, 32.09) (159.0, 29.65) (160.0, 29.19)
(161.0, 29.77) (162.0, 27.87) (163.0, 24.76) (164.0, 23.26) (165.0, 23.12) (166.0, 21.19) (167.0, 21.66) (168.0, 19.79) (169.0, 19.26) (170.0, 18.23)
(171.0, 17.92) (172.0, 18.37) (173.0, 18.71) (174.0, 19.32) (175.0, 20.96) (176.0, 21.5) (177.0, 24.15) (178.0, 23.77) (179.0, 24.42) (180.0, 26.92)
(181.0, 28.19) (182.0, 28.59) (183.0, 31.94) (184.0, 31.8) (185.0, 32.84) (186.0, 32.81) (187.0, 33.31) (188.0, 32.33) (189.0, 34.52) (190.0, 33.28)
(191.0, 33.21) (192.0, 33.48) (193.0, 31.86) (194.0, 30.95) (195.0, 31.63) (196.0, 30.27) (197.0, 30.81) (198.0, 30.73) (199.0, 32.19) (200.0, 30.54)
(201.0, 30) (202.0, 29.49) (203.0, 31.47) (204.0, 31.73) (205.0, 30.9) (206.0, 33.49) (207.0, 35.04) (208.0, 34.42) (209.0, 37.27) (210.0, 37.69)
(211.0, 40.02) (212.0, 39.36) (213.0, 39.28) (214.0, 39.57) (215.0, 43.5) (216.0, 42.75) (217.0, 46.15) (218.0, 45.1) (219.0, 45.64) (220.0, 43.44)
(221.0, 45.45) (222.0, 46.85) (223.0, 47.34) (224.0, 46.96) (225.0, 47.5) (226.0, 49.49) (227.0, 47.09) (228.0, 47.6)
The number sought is 0.6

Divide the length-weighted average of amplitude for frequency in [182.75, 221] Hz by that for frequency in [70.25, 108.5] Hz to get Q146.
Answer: 0.78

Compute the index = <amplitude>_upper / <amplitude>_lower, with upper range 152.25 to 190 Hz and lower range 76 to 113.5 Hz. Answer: 0.62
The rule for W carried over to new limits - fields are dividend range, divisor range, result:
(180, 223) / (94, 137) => 0.85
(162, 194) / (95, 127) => 0.65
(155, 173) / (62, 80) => 0.56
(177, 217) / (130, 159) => 0.77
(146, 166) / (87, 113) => 0.79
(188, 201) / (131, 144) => 0.70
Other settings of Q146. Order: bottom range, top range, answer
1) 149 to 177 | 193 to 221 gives 1.29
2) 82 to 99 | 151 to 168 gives 0.68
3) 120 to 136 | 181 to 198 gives 0.72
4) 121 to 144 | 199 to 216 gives 0.78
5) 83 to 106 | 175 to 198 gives 0.66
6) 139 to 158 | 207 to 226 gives 1.01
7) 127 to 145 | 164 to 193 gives 0.57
